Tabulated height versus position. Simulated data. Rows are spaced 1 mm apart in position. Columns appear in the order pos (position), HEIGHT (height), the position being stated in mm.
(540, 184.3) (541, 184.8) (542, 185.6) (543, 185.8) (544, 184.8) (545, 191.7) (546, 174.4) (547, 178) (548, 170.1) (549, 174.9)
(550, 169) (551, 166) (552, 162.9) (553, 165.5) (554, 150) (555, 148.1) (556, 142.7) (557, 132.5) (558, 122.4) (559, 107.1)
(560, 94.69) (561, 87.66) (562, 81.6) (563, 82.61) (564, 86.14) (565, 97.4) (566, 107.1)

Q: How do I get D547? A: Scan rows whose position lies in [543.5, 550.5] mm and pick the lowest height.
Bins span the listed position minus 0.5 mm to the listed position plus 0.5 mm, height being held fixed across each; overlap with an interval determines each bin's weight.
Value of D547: 169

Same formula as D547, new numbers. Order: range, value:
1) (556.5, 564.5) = 81.6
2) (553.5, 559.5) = 107.1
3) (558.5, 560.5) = 94.69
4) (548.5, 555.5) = 148.1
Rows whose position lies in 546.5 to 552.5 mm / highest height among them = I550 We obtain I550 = 178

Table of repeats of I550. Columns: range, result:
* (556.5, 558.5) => 132.5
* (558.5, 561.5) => 107.1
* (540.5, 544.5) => 185.8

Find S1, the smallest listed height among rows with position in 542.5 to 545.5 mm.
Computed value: 184.8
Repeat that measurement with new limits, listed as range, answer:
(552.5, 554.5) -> 150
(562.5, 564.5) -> 82.61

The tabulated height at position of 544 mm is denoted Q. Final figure 184.8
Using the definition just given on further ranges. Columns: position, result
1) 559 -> 107.1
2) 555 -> 148.1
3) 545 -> 191.7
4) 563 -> 82.61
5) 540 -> 184.3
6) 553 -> 165.5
